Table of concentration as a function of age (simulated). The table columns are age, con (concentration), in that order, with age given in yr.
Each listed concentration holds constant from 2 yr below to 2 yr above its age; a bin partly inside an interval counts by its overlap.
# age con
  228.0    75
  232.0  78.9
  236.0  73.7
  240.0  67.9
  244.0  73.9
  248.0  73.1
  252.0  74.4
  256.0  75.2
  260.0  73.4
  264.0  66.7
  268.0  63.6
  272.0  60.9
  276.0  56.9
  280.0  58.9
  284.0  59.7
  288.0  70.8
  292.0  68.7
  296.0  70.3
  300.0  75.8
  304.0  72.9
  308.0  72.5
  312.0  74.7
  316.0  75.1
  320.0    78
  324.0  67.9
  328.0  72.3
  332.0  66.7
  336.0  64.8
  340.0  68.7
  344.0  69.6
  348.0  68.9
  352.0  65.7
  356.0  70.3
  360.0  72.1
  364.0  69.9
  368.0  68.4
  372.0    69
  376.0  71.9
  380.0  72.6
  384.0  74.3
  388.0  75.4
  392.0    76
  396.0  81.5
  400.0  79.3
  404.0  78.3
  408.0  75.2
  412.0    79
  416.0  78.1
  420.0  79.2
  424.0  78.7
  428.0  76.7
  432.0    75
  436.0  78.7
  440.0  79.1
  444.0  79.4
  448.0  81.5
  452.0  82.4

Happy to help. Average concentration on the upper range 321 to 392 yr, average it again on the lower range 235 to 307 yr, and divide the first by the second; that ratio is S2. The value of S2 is 1.0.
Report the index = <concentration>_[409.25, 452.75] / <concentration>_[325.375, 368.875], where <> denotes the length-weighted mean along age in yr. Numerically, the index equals 1.14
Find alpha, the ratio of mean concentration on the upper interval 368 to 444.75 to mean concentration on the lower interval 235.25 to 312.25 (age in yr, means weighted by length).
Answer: 1.1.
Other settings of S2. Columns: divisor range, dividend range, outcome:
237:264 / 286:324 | 1.01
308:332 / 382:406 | 1.06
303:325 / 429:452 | 1.07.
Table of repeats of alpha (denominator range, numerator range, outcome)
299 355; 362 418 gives 1.06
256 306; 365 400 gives 1.10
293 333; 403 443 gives 1.07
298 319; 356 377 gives 0.94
